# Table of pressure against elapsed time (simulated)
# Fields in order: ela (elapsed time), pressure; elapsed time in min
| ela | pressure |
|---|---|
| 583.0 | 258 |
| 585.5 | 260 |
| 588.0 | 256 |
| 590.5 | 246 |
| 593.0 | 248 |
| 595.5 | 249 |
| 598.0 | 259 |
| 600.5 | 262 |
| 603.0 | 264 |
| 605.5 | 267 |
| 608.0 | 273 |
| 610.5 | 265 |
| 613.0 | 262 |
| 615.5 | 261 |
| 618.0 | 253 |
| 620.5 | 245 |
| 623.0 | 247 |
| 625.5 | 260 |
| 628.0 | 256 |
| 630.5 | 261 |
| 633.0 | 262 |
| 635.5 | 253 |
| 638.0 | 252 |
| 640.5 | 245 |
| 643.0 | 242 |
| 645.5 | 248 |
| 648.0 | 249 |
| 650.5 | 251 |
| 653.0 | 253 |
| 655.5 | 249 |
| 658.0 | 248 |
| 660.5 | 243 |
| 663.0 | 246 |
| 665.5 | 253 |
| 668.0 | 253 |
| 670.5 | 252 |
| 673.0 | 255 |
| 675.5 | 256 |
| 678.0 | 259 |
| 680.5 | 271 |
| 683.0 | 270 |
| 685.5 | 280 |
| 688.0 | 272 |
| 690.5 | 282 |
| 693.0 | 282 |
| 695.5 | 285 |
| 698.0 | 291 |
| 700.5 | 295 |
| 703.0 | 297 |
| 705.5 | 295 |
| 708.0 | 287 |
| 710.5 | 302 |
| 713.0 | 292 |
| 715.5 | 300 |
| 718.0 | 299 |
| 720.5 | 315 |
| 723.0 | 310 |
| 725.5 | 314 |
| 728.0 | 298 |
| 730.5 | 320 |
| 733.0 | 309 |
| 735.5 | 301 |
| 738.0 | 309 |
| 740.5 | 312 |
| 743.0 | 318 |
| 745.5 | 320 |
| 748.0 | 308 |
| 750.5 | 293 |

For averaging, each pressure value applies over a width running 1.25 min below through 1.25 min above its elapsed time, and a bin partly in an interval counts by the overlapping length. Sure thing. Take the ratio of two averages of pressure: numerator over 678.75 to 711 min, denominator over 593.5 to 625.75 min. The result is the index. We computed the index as 1.1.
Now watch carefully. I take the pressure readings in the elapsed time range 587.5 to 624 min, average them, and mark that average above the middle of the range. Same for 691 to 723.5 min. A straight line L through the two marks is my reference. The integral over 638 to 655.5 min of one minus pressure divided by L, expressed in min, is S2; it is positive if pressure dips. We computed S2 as 1.6 min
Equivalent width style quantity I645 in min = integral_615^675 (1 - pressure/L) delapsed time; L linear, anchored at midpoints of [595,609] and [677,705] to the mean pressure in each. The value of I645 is 4.4 min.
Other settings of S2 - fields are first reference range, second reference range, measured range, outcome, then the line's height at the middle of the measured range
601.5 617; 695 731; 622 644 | 1.6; 273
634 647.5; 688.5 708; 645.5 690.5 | 1.8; 267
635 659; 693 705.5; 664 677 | 0.7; 268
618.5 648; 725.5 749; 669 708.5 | 1.0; 283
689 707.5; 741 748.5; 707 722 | -0.1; 298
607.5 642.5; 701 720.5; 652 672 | 1.8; 274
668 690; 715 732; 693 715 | -0.3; 289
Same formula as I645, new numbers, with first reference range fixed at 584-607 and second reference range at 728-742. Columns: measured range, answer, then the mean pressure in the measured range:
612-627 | 0.6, 255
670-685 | 1.3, 262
